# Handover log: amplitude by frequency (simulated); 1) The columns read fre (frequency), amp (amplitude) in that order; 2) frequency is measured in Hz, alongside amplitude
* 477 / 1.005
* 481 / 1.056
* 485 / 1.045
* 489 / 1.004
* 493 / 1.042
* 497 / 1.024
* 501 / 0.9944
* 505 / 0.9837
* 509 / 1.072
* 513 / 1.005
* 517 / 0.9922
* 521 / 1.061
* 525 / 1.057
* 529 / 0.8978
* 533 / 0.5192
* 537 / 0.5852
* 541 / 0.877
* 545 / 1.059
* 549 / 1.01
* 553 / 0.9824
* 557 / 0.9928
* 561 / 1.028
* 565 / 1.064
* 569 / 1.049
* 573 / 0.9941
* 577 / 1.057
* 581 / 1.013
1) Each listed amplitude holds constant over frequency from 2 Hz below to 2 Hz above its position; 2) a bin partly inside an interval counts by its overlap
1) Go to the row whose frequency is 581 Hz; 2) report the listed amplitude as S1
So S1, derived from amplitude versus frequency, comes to 1.013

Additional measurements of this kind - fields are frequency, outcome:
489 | 1.004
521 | 1.061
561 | 1.028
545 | 1.059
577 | 1.057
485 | 1.045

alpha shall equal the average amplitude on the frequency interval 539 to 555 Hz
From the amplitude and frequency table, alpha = 0.982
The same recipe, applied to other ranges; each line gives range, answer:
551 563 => 1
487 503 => 1.02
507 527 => 1.04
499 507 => 0.989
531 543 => 0.66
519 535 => 0.884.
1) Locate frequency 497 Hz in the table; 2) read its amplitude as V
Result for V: 1.024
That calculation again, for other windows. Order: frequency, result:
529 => 0.8978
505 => 0.9837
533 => 0.5192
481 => 1.056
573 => 0.9941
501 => 0.9944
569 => 1.049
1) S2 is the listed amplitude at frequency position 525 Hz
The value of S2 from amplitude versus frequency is 1.057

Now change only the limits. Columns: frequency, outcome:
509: 1.072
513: 1.005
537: 0.5852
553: 0.9824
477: 1.005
